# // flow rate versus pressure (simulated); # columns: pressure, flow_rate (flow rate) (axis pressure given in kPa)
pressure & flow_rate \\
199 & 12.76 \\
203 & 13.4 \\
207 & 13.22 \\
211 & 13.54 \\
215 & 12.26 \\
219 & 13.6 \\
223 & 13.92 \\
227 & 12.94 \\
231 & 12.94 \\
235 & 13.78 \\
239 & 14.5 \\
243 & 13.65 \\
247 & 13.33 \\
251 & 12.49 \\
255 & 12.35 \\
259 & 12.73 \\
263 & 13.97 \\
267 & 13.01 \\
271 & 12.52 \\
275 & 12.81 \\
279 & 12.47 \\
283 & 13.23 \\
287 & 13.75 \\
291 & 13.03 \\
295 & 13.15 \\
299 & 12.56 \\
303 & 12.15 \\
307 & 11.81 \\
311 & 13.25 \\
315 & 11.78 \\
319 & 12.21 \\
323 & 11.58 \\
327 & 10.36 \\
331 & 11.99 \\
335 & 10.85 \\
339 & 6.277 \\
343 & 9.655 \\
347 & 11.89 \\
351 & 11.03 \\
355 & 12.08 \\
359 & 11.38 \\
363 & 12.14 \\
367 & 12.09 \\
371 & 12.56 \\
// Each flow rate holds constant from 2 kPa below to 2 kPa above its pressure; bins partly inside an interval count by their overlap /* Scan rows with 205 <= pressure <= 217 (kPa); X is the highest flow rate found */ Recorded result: 13.54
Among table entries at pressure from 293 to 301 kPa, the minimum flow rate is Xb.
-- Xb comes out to 12.56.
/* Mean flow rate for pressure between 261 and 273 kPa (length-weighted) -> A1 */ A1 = 13.2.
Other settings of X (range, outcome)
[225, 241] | 14.5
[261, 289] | 13.97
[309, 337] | 13.25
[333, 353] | 11.89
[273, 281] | 12.81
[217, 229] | 13.92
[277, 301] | 13.75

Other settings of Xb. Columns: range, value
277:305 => 12.15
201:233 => 12.26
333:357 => 6.277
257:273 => 12.52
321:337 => 10.36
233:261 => 12.35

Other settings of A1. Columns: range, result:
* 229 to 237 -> 13.4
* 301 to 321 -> 12.2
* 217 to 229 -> 13.5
